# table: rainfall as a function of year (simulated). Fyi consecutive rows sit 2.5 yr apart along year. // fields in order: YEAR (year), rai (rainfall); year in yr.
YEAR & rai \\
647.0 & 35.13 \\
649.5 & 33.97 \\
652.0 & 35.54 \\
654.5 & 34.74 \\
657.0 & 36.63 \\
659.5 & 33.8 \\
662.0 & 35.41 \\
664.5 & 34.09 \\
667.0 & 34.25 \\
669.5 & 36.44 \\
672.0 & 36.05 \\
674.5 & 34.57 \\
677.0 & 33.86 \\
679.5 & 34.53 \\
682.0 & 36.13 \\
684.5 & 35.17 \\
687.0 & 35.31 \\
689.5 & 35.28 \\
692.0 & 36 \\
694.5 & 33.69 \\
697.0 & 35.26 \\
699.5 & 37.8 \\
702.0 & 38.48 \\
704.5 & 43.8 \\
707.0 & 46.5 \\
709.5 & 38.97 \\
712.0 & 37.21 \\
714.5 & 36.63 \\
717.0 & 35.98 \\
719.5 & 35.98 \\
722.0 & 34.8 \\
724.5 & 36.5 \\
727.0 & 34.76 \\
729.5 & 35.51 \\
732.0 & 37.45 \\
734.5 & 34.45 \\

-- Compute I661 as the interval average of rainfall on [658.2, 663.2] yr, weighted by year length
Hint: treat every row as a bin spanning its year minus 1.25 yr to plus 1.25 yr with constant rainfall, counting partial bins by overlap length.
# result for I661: 34.6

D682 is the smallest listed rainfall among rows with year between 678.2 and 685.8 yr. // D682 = 34.53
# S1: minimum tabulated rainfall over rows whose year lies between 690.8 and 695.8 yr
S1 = 33.69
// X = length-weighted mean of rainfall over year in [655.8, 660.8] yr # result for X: 35.2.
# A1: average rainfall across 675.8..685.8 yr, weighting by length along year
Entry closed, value 34.9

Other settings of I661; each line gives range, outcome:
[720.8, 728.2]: 35.4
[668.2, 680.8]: 35.1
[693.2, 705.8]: 37.8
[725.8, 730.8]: 35.2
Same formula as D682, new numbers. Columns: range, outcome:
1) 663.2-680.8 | 33.86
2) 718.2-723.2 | 34.8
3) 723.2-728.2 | 34.76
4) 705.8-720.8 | 35.98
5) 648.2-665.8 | 33.8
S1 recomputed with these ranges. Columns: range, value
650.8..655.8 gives 34.74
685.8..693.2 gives 35.28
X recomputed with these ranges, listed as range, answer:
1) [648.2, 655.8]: 34.8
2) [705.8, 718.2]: 39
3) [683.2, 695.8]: 35.1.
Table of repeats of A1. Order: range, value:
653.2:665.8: 34.9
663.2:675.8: 35.1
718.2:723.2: 35.4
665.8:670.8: 35.4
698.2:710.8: 41.1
